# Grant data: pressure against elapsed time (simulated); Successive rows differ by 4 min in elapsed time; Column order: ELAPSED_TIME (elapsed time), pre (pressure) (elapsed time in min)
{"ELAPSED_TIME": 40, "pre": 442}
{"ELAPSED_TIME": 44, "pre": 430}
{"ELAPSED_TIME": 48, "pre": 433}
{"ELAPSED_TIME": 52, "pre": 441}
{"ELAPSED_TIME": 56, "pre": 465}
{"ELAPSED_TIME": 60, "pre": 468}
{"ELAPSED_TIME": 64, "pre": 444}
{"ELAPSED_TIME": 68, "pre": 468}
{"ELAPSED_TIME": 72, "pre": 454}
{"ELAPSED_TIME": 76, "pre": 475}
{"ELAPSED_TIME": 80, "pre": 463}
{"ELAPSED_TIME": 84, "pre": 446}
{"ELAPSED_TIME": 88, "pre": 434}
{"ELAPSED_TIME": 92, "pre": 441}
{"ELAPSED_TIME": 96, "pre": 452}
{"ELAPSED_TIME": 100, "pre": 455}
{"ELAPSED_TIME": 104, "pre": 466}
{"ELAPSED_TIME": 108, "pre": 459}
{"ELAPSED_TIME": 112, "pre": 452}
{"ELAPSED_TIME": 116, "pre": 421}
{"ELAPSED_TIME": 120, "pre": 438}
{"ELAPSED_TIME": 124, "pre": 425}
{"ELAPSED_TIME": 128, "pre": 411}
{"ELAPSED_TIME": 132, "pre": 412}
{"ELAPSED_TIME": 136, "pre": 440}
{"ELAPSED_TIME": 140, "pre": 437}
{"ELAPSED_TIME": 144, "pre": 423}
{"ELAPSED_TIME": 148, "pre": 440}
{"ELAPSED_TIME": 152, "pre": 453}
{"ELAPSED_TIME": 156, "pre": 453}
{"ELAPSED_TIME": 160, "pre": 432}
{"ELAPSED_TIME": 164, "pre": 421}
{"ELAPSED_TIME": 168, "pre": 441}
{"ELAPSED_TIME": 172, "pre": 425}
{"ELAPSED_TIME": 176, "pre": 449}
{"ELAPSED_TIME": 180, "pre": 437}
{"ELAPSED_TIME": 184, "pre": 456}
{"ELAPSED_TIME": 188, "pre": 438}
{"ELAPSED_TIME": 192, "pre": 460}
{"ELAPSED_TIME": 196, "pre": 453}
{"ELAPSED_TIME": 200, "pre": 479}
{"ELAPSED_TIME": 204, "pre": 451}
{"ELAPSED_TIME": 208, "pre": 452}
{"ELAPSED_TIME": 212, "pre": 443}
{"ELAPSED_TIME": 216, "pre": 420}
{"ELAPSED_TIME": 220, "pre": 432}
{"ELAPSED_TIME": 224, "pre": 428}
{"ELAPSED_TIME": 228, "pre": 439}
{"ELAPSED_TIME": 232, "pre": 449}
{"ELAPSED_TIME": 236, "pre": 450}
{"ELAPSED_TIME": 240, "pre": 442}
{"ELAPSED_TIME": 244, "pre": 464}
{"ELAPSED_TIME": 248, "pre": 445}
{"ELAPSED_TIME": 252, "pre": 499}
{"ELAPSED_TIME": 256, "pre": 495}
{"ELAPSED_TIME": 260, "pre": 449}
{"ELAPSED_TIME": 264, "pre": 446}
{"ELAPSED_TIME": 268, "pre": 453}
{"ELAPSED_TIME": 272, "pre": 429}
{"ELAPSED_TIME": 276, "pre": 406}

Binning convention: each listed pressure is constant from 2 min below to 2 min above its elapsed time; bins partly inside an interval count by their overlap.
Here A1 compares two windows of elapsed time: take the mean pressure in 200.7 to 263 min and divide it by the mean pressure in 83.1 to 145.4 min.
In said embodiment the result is 1.0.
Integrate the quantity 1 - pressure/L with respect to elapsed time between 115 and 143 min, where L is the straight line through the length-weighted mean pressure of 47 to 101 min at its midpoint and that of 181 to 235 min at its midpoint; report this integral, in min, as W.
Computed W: 1.5 min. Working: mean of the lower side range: 453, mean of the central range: 426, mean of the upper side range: 446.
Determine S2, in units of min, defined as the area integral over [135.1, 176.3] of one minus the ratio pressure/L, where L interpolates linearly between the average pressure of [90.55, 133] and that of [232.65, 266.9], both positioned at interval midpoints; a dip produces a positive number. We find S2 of 0.9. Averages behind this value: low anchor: 440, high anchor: 461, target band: 437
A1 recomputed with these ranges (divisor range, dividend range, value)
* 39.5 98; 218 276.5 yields 1.00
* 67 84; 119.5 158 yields 0.94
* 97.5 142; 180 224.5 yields 1.02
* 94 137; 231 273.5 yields 1.04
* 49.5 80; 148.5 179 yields 0.96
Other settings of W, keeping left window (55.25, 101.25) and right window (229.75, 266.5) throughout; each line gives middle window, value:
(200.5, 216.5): 0.4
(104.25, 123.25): 0.5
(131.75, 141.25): 0.5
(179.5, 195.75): 0.3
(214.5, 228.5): 0.9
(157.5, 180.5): 1.2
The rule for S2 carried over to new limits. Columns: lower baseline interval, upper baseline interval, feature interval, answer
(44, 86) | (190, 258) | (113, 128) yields 0.88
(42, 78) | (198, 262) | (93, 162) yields 2.04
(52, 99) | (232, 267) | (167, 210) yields 0.85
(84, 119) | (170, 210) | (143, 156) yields 0.19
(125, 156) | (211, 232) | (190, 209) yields -1.15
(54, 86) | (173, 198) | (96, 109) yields -0.06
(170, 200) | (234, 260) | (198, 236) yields 1.03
